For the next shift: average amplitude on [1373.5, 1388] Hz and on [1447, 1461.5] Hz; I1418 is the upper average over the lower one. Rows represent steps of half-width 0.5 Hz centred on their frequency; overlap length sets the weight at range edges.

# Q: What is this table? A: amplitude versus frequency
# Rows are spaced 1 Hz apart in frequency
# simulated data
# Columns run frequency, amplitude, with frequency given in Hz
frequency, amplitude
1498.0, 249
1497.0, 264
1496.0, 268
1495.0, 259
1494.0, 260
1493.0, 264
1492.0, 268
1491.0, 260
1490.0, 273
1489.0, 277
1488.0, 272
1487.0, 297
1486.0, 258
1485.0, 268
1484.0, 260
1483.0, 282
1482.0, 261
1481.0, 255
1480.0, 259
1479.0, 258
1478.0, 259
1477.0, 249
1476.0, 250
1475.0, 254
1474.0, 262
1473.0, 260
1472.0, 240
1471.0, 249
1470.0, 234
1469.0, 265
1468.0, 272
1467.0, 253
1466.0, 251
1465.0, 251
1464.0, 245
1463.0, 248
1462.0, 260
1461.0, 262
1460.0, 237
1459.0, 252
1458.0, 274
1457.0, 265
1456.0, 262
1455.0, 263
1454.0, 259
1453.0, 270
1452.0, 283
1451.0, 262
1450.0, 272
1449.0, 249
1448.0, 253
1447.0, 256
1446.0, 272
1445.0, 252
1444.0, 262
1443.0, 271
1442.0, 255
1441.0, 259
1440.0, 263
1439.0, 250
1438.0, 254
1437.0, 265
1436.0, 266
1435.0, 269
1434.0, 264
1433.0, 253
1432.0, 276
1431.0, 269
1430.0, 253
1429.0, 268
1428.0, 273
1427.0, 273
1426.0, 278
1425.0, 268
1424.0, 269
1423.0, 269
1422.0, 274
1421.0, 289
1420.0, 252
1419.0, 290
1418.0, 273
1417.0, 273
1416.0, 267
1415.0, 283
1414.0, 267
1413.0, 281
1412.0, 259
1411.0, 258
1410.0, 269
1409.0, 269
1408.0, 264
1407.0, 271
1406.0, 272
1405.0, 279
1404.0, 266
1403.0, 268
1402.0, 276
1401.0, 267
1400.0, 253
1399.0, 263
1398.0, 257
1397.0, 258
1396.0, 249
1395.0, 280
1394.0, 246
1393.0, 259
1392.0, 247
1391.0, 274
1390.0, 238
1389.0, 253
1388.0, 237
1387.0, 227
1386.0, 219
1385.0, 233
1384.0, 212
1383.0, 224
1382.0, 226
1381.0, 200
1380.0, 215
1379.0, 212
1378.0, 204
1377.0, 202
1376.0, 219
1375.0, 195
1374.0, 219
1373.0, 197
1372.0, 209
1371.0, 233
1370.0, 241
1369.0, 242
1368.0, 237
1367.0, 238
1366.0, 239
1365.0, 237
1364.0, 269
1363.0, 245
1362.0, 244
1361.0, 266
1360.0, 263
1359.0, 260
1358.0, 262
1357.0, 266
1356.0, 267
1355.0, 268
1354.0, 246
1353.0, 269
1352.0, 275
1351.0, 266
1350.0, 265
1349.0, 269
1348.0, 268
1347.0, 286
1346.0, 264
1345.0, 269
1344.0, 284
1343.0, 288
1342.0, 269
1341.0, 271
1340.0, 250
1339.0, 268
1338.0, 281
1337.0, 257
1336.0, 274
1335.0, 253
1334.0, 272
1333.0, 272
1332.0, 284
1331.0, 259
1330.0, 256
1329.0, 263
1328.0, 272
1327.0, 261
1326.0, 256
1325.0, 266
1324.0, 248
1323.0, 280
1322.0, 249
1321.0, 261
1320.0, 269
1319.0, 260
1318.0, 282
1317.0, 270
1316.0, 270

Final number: 1.21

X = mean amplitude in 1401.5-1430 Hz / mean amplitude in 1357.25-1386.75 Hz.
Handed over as 1.18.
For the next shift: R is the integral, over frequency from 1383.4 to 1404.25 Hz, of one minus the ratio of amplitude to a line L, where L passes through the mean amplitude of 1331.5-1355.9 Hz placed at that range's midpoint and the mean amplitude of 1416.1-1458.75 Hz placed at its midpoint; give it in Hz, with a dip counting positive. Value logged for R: 1.27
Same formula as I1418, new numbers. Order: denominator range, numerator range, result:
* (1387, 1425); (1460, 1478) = 0.95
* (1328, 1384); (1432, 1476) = 1.03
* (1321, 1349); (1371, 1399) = 0.86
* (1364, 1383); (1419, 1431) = 1.22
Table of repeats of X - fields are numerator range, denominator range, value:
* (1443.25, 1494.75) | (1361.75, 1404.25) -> 1.10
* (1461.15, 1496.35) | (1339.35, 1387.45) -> 1.06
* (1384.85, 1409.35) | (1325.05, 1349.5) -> 0.96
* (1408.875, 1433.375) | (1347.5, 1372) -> 1.06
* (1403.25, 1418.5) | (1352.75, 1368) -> 1.06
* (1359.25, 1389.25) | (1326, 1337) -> 0.86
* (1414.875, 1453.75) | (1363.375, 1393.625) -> 1.16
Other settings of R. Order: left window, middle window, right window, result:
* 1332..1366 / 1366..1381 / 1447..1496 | 2.6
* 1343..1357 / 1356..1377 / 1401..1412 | 2.4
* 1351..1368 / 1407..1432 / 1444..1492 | -1.1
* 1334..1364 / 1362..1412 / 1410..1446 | 4.5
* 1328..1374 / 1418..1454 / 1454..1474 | -1.4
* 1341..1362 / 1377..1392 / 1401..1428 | 2.4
